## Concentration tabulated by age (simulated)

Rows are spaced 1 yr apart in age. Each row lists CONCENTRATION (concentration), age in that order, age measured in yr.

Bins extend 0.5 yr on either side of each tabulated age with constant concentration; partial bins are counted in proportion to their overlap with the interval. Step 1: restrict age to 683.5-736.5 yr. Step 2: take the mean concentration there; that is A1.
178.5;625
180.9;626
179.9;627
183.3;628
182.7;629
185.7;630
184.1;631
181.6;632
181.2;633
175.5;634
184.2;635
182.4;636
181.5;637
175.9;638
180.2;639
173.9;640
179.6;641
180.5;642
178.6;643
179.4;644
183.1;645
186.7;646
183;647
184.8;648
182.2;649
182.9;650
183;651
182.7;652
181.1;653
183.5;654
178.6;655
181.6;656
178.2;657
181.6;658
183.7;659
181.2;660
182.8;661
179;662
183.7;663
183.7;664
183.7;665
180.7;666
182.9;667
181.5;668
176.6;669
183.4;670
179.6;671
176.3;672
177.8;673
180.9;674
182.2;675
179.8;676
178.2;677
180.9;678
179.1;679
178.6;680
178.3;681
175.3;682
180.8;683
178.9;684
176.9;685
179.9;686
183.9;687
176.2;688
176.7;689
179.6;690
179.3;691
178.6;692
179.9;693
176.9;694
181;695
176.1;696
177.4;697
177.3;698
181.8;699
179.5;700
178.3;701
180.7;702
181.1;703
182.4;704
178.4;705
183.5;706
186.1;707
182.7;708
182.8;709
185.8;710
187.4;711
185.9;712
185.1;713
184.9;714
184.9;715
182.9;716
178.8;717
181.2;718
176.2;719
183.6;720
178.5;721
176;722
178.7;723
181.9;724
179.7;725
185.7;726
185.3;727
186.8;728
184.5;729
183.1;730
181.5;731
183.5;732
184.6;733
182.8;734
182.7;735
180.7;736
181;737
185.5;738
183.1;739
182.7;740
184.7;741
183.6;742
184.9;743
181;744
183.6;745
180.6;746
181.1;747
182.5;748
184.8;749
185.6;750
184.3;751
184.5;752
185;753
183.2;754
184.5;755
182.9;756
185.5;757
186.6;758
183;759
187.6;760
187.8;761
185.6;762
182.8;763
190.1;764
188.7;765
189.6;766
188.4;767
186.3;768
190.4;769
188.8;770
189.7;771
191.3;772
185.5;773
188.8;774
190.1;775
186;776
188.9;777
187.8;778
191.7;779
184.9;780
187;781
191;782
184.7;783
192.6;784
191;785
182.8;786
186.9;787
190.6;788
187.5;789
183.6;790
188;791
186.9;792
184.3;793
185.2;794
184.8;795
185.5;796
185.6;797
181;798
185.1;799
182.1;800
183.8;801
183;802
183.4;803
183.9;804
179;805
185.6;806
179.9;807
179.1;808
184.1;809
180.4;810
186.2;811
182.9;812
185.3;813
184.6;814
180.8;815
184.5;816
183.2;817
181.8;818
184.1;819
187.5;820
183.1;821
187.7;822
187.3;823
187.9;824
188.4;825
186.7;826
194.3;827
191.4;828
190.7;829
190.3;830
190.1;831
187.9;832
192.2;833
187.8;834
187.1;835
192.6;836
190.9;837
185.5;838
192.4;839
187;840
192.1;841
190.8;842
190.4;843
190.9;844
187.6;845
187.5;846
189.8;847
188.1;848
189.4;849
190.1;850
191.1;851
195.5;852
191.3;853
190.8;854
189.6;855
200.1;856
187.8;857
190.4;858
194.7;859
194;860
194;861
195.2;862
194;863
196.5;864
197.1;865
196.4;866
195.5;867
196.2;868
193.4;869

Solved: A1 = 181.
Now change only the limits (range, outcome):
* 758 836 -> 186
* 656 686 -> 180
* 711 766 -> 184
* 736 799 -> 186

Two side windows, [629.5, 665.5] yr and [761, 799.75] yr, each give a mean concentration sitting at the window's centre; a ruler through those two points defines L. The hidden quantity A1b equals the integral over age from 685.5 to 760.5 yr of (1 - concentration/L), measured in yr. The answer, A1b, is 1.1 yr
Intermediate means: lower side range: 182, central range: 182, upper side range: 187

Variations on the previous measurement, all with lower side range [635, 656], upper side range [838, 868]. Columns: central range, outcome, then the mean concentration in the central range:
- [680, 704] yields 0.6 yr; 179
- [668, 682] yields 0.3 yr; 179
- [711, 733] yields 0.3 yr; 182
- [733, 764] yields 0.4 yr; 184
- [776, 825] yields 1.1 yr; 185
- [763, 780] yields -0.1 yr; 189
